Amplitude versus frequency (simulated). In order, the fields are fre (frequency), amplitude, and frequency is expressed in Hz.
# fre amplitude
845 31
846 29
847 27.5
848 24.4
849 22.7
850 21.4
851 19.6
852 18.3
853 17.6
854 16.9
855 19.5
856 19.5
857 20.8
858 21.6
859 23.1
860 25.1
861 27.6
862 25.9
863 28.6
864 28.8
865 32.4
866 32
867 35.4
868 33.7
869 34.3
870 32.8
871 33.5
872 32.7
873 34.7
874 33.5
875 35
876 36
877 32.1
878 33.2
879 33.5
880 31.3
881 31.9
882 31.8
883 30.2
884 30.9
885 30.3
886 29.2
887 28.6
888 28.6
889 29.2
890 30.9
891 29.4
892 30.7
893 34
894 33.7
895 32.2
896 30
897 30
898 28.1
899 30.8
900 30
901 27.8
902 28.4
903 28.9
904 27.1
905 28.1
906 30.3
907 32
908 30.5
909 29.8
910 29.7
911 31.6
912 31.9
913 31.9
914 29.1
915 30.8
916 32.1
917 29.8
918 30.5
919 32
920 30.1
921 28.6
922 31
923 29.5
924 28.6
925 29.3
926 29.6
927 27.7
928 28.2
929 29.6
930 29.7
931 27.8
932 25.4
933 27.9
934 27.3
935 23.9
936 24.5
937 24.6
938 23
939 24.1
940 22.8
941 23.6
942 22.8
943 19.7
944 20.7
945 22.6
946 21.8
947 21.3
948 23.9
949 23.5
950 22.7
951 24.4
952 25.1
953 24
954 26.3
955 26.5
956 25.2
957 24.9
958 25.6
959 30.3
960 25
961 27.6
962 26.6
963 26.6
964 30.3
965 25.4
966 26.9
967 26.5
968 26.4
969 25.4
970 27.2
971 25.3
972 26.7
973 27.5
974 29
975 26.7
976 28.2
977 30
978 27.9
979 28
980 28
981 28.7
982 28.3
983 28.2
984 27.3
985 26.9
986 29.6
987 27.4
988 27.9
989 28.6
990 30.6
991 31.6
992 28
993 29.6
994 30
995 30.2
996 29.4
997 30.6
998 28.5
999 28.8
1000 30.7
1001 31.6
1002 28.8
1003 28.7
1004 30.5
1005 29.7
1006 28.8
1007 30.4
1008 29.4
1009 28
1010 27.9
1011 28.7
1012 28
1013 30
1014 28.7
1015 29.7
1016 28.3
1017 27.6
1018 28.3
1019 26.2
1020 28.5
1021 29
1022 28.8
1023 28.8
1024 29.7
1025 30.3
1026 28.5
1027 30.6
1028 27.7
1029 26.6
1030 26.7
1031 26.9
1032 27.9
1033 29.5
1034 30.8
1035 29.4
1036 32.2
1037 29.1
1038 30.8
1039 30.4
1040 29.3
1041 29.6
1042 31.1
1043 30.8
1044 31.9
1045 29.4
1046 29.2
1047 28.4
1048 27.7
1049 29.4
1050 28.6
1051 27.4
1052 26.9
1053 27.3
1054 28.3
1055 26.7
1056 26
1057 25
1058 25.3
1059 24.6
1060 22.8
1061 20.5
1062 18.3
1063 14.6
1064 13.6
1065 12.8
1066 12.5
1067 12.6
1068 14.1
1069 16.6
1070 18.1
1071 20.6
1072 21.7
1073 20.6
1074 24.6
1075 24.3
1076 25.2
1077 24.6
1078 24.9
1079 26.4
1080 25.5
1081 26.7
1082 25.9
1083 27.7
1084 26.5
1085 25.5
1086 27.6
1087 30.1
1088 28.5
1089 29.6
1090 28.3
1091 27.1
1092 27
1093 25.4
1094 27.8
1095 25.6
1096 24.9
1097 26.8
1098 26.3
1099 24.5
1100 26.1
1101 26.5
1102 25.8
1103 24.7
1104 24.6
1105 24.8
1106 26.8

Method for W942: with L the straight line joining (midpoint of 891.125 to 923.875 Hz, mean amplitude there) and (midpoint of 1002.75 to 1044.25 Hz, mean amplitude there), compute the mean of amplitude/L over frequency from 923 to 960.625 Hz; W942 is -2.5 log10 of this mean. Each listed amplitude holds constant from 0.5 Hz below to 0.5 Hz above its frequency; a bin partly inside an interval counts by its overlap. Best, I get 0.18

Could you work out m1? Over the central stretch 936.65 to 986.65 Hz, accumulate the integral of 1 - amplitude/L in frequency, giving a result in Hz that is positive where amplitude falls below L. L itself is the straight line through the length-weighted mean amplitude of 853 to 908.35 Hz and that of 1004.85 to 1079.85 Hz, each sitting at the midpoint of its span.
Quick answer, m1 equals 3.7 Hz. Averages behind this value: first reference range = 29.7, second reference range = 26.2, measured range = 25.8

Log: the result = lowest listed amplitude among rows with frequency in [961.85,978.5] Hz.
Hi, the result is 25.3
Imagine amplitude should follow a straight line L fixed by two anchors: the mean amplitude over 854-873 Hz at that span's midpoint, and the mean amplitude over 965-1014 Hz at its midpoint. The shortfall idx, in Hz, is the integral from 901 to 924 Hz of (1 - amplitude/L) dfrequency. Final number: -1.5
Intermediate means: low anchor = 28.1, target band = 30.1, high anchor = 28.5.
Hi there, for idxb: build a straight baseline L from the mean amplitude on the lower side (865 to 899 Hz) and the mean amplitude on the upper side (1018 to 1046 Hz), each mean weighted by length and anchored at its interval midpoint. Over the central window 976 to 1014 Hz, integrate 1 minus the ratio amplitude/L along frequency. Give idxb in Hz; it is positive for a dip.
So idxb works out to 1.1 Hz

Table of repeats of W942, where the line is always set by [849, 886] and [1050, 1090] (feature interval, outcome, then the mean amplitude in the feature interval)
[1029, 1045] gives -0.23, 29.7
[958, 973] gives -0.04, 26.9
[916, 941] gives -0.03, 27.7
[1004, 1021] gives -0.16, 28.7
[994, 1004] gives -0.19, 29.8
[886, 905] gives -0.08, 29.8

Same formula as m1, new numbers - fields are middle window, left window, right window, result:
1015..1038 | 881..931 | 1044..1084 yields -3.5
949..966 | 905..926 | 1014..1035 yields 2.1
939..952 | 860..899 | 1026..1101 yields 3.0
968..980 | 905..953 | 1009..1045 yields 0.3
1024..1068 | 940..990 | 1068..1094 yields -1.4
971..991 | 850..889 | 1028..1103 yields -1.0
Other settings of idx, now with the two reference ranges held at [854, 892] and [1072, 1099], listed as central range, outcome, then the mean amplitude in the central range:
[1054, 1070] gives 4.4 Hz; 19.3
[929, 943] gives 1.7 Hz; 25.1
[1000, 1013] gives -0.8 Hz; 29.3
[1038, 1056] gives -1.4 Hz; 28.9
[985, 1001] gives -1.0 Hz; 29.4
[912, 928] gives -0.6 Hz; 30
